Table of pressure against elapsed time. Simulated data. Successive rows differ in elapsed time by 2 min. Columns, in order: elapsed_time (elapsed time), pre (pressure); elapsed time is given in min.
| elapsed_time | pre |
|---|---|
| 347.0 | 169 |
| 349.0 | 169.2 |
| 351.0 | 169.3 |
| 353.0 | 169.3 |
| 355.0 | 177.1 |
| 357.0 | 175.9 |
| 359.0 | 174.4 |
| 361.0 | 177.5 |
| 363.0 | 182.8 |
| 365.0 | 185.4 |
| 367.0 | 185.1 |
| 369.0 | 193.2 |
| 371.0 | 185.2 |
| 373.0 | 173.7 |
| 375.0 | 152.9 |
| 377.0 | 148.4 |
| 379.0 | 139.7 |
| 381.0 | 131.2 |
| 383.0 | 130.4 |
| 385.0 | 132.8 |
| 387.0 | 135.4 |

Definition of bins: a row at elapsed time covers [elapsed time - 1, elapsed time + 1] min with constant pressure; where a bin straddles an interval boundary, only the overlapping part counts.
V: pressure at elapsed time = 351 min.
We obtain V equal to 169.3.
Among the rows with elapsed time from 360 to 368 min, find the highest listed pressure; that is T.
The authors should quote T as 185.4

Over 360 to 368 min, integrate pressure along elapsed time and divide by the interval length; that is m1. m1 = 183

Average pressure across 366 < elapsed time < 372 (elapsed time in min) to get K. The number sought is 188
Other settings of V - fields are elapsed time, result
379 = 139.7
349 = 169.2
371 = 185.2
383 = 130.4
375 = 152.9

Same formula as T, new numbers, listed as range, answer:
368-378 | 193.2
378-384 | 139.7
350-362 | 177.5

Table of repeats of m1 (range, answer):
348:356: 171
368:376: 176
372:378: 158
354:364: 178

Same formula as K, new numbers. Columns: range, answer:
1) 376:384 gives 137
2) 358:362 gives 176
